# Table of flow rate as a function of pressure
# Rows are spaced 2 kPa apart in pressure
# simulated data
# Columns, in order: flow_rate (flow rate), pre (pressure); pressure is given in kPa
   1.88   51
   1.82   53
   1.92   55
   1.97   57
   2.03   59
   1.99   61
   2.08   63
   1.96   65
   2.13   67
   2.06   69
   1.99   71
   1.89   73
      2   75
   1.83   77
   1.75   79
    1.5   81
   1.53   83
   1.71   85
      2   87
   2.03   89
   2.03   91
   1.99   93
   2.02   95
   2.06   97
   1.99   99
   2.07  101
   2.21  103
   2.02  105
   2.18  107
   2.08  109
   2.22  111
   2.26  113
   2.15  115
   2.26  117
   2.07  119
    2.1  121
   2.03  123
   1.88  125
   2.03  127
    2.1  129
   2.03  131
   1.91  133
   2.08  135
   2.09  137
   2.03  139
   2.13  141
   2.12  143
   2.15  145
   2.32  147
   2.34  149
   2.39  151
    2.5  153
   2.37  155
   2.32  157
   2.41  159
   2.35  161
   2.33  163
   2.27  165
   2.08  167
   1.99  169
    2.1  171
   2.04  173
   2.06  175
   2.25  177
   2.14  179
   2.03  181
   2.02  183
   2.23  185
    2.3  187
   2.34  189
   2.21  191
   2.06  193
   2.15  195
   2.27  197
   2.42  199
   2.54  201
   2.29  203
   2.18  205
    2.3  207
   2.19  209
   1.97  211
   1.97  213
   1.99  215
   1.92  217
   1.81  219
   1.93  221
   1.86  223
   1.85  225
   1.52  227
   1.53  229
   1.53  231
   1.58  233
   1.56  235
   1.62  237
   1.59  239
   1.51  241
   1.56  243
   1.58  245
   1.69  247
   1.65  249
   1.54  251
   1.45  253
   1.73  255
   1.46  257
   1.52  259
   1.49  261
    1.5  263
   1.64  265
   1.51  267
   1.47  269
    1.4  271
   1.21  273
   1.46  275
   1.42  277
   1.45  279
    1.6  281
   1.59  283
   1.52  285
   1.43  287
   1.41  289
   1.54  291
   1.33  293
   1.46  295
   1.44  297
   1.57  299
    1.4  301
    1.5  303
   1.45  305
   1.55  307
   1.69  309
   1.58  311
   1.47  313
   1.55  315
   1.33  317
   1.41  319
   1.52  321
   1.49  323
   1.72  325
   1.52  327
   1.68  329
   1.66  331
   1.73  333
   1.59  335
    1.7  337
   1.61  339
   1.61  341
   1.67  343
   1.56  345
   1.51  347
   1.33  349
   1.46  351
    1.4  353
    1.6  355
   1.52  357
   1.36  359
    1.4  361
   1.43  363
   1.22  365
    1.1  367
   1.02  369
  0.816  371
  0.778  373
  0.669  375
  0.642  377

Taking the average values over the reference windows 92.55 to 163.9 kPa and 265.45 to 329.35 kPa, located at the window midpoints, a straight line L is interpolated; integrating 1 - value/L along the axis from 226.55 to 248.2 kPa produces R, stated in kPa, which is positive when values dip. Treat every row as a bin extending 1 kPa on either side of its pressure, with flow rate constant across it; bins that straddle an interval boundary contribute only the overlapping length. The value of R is 1.9 kPa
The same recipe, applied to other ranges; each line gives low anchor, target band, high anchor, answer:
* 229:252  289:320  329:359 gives 1.75 kPa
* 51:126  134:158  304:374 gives -4.71 kPa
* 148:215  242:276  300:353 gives 6.22 kPa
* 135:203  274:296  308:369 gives 3.28 kPa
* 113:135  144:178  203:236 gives -4.45 kPa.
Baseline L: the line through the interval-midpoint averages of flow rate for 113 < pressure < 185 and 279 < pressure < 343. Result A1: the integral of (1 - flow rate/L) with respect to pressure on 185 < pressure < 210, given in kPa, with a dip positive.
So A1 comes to -3.8 kPa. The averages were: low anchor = 2.16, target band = 2.27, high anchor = 1.54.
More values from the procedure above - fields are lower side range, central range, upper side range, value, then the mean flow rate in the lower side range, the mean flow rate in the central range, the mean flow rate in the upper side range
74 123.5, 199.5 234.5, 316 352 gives -3.1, 2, 1.94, 1.56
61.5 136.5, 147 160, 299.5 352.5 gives -3.3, 2.01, 2.38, 1.55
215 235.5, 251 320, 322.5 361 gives 6.5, 1.73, 1.49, 1.56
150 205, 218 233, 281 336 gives 2.0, 2.24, 1.71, 1.52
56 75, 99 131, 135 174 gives 0.4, 2.01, 2.1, 2.22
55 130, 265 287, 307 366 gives 2.4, 2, 1.47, 1.53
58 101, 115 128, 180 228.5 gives -0.5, 1.94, 2.07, 2.09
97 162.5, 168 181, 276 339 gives -0.6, 2.16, 2.09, 1.53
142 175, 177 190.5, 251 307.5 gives -0.6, 2.25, 2.18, 1.48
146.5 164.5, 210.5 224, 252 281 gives -0.3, 2.37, 1.92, 1.48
